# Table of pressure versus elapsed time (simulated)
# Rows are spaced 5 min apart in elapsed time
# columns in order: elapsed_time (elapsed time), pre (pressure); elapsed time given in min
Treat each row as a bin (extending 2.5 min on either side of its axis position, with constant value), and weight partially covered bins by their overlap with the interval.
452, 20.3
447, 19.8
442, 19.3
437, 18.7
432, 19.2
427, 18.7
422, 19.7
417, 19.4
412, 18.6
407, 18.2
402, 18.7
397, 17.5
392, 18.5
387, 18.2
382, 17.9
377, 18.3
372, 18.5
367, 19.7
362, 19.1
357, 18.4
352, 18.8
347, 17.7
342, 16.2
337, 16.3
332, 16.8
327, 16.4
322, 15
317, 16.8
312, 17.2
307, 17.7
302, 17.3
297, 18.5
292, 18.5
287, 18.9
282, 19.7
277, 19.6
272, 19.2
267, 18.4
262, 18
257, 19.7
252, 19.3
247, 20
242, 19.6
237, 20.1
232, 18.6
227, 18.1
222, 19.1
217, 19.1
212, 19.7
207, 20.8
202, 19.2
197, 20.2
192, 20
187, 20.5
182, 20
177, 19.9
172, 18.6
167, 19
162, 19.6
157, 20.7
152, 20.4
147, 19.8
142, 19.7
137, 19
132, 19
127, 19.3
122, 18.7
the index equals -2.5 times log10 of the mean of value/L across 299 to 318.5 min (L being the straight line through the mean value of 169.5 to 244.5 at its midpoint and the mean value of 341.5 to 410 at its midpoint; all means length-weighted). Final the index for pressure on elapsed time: 0.091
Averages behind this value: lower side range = 19.6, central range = 17.3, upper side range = 18.3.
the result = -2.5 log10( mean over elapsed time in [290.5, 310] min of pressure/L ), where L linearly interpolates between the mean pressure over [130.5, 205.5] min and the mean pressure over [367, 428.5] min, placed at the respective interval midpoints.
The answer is 0.06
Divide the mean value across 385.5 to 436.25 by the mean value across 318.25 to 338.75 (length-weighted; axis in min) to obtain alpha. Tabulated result 1.2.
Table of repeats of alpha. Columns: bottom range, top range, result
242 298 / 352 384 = 0.98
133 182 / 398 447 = 0.96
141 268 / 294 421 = 0.91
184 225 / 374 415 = 0.92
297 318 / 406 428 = 1.09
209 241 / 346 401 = 0.96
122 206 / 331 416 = 0.92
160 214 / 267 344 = 0.89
